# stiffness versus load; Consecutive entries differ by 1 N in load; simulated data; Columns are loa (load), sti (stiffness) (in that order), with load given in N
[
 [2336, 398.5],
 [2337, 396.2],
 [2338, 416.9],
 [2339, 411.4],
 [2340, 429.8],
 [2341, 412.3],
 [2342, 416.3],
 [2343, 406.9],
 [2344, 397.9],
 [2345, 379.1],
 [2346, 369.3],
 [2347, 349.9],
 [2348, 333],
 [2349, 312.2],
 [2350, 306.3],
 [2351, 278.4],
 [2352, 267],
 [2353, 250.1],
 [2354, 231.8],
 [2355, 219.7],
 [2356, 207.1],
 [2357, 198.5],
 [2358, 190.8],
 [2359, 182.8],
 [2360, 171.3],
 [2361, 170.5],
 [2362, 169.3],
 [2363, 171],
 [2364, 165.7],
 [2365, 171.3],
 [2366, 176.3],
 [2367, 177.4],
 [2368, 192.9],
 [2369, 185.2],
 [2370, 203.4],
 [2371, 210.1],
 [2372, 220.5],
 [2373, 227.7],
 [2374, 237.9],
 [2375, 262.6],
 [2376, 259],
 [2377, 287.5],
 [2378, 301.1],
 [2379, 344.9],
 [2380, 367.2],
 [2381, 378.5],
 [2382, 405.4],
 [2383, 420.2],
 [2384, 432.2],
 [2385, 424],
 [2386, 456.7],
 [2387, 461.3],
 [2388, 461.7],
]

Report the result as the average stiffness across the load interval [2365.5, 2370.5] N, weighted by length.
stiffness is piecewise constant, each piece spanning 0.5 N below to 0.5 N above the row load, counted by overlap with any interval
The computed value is 187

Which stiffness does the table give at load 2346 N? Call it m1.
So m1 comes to 369.3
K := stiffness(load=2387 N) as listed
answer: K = 461.3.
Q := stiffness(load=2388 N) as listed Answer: 461.7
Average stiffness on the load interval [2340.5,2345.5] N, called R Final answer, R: 402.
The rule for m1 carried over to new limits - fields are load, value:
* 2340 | 429.8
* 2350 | 306.3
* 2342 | 416.3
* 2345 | 379.1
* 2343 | 406.9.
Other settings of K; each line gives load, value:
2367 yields 177.4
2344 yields 397.9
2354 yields 231.8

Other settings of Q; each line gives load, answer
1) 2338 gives 416.9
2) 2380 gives 367.2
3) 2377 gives 287.5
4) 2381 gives 378.5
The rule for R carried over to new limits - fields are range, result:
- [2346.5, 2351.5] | 316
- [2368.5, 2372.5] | 205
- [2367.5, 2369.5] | 189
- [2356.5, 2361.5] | 183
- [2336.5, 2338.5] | 407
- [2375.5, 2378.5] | 283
